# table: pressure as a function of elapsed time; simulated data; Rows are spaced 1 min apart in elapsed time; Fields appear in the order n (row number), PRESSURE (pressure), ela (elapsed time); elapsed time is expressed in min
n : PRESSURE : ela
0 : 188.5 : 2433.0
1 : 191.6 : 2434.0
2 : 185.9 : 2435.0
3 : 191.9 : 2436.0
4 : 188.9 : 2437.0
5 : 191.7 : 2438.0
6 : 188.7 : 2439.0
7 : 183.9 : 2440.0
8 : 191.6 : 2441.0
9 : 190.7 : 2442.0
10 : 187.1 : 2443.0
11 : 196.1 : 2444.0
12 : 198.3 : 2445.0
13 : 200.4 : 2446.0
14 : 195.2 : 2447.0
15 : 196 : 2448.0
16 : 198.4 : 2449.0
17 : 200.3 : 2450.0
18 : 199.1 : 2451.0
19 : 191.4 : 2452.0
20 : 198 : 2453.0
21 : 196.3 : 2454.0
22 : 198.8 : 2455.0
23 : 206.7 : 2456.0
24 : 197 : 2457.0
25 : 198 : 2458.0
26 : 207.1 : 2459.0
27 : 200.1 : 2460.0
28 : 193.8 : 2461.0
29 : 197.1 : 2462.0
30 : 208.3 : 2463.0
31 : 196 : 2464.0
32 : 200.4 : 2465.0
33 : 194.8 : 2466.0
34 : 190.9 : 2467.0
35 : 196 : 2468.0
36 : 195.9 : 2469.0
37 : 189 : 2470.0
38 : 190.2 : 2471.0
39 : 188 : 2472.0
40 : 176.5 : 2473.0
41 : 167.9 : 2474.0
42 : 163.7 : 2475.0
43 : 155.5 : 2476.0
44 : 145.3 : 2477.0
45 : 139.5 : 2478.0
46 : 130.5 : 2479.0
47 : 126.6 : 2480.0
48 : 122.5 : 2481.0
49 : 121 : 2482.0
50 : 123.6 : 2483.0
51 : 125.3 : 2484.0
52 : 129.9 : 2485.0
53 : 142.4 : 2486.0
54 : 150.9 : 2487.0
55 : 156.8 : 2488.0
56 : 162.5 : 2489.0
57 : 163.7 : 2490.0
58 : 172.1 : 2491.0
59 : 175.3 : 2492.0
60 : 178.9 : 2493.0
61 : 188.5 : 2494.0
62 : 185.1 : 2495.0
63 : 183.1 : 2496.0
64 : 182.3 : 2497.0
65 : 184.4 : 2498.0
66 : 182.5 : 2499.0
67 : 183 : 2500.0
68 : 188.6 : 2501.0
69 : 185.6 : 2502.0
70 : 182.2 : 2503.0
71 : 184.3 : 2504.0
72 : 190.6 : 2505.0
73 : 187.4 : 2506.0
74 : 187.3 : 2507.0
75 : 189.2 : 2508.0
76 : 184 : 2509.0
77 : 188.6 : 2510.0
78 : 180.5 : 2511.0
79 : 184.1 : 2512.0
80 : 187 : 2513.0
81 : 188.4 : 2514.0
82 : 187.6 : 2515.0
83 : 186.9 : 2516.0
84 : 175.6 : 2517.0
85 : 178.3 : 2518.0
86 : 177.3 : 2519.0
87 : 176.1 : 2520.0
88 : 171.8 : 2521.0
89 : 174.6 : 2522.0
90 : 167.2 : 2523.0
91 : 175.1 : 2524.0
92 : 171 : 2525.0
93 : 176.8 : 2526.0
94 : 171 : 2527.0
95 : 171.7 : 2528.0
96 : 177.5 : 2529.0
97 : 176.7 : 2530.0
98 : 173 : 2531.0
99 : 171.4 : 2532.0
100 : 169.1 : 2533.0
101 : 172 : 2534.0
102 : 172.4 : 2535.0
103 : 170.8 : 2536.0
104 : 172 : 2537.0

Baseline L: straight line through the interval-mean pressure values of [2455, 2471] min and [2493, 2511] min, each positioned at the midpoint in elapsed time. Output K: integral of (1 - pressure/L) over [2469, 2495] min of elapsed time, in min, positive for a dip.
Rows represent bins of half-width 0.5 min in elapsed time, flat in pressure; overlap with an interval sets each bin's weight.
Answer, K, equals 4.7 min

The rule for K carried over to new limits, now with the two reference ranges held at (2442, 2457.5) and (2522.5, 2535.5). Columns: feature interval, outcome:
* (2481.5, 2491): 2.2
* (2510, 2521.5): -0.3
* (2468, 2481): 1.8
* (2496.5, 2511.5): -0.4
